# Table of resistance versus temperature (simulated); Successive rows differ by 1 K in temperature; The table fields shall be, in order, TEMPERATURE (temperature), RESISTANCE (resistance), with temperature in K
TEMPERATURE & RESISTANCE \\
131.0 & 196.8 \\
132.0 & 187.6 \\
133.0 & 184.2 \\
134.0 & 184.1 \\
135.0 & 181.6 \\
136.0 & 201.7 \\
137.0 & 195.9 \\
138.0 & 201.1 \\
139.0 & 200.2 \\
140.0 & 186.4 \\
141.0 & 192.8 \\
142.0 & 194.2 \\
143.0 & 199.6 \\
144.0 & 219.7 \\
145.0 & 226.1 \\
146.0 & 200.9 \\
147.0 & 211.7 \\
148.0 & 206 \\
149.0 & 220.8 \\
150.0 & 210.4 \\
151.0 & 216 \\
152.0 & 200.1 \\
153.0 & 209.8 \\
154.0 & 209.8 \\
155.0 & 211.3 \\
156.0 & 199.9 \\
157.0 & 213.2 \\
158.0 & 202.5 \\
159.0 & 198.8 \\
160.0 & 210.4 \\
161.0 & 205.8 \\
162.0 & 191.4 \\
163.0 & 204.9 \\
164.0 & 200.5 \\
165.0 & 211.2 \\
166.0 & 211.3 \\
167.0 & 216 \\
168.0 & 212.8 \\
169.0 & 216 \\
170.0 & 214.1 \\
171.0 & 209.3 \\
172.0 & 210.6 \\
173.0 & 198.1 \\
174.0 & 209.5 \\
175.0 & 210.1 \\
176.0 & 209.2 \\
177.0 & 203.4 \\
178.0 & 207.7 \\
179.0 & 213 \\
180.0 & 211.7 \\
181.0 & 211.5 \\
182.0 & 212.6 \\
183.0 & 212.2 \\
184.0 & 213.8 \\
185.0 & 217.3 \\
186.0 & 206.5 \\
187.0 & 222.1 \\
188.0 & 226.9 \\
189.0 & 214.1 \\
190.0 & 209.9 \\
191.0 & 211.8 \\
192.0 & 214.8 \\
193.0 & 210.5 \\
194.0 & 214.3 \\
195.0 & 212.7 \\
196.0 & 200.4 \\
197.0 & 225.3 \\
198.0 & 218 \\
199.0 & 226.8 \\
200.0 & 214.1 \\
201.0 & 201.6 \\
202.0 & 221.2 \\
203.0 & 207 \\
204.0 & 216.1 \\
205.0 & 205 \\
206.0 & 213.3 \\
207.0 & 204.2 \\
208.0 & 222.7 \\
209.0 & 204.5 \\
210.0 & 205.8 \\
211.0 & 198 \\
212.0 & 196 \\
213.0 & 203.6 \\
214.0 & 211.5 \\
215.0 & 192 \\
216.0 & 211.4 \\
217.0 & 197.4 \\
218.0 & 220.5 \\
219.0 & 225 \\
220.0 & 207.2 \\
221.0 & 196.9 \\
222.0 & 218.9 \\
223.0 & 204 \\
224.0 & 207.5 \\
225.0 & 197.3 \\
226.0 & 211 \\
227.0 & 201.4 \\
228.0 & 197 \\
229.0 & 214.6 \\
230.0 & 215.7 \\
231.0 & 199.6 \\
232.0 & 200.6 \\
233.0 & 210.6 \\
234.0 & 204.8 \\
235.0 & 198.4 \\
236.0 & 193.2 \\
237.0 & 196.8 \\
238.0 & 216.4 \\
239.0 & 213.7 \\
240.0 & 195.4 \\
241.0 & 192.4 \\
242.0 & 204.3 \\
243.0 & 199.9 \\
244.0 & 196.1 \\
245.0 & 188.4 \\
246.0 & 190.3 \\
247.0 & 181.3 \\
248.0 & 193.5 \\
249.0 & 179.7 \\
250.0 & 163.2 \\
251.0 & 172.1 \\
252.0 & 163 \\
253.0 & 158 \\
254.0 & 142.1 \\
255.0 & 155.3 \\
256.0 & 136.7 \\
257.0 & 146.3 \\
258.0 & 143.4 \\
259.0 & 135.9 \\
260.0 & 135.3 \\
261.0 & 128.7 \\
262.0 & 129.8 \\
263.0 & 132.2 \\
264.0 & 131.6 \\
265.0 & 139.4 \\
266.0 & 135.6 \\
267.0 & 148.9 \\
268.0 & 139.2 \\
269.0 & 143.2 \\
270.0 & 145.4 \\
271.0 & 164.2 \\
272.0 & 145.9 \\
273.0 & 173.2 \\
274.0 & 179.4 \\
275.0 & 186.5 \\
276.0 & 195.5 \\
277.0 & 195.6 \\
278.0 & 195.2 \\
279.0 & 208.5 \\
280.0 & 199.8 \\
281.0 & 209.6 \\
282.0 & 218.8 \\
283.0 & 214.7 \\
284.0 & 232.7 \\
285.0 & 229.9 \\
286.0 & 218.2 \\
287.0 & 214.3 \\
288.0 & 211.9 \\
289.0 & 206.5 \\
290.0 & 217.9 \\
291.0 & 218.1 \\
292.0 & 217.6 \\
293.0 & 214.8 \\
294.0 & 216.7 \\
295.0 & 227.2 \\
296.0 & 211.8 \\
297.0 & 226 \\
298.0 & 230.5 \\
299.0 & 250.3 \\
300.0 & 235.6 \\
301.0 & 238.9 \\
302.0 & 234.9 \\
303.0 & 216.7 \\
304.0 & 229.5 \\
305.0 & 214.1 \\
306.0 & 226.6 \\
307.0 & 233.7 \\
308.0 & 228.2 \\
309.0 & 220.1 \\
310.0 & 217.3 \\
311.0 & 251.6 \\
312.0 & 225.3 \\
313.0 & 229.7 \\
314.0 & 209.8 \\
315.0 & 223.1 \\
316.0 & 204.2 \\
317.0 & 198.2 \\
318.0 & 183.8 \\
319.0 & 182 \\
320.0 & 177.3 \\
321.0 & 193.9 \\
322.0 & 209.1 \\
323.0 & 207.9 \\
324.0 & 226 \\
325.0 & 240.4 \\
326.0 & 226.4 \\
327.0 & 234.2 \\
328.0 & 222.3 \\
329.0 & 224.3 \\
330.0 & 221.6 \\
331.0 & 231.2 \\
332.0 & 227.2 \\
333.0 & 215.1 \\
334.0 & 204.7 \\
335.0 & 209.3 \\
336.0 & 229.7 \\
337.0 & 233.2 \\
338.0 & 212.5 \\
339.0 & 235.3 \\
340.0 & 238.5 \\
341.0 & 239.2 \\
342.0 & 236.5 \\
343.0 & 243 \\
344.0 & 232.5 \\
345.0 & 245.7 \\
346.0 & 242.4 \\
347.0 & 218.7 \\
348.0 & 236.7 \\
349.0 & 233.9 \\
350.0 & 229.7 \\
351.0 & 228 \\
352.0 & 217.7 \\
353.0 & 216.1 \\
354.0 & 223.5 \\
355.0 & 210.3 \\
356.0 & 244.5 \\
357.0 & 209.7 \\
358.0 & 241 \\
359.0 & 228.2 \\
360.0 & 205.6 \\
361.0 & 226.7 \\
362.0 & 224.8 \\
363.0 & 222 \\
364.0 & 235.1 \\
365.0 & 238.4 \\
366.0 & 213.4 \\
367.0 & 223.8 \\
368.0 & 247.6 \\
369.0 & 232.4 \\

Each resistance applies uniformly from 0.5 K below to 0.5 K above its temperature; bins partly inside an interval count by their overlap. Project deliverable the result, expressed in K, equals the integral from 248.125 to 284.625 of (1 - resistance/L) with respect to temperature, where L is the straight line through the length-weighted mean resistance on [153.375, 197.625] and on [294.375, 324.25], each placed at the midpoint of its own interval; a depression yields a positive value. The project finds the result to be 8.6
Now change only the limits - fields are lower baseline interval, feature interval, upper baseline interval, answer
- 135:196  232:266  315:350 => 6.8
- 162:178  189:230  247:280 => -4.8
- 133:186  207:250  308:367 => 2.1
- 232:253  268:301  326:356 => 0.5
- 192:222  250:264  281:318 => 4.6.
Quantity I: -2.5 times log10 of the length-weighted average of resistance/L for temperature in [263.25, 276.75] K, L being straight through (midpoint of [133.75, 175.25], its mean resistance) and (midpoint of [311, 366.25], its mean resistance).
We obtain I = 0.35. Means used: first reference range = 205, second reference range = 222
